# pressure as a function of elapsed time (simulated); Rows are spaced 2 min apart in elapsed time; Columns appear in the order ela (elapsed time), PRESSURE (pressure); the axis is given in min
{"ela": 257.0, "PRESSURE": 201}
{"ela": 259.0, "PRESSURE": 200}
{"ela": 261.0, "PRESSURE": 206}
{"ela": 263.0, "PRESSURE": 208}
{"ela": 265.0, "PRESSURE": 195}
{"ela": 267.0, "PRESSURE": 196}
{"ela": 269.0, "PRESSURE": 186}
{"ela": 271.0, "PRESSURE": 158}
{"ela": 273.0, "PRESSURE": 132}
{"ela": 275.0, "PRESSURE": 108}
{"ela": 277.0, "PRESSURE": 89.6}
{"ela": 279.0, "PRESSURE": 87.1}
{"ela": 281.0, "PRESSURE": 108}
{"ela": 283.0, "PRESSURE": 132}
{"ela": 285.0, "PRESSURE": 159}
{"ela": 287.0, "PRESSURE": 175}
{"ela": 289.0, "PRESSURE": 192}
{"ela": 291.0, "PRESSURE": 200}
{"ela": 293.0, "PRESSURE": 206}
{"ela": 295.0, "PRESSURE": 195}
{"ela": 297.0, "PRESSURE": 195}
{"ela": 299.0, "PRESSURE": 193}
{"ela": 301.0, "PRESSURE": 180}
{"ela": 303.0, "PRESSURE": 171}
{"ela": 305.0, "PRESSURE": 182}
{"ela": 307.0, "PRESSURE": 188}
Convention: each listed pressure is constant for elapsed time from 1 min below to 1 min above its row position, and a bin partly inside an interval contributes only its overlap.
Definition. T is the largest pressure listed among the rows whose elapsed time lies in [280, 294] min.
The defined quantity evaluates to 206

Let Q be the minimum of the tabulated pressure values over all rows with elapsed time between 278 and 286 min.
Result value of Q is 87.1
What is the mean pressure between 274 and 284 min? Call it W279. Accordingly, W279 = 105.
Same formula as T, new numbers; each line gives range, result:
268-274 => 186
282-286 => 159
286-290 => 192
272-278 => 132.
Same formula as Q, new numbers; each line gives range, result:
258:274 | 132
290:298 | 195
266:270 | 186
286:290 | 175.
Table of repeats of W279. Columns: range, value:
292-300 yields 197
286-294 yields 193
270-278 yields 122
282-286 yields 146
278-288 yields 132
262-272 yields 189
